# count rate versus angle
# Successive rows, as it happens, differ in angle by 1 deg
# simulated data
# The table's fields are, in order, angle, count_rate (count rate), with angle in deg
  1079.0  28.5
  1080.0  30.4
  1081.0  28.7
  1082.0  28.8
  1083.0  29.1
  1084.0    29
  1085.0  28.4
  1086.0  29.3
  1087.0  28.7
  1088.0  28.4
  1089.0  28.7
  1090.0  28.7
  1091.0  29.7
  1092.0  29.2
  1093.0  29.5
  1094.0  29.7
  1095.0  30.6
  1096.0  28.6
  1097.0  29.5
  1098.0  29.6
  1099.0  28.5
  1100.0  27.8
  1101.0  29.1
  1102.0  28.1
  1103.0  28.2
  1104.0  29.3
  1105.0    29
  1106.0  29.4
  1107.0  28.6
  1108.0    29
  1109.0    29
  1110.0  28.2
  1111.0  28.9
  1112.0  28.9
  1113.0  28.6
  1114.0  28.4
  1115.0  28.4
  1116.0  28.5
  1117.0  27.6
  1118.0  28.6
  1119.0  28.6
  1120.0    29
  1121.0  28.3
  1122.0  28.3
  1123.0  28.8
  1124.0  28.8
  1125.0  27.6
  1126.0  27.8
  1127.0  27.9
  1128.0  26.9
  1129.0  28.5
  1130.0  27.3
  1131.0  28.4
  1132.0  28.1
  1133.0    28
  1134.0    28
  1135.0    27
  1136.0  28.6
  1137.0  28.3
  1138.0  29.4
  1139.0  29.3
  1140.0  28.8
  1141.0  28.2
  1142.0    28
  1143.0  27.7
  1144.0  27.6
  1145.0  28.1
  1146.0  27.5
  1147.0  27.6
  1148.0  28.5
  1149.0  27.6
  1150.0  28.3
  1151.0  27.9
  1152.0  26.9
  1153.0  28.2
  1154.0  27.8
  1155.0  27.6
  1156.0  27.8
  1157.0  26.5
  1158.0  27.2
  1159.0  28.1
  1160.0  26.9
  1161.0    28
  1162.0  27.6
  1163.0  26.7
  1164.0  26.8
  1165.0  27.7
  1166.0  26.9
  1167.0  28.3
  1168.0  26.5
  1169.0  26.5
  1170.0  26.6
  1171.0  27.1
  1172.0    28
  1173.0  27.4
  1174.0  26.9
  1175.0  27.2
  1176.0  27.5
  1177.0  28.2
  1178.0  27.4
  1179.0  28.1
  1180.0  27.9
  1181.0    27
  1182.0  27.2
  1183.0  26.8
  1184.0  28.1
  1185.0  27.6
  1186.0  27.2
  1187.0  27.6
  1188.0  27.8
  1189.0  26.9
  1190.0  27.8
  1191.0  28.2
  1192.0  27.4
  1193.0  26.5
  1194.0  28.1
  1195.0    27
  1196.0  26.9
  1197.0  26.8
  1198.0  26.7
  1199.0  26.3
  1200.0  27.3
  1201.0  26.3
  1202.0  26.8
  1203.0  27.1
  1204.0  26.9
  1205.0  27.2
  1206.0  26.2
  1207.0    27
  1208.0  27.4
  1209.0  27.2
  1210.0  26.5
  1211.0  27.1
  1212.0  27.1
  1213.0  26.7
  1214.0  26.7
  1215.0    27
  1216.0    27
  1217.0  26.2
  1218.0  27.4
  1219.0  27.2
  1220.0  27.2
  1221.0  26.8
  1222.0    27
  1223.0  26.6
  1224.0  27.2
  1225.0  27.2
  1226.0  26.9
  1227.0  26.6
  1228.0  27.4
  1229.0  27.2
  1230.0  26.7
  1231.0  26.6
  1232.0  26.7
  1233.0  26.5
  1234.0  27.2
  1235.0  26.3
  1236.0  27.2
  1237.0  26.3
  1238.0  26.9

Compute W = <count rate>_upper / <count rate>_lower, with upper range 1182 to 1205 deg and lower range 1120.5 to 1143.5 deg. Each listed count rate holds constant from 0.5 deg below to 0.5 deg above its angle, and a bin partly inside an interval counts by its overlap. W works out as 0.96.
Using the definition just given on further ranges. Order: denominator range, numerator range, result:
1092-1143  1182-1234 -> 0.95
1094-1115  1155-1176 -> 0.94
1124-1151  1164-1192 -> 0.98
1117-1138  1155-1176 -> 0.97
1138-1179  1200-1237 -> 0.97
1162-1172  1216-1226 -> 1.00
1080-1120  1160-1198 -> 0.95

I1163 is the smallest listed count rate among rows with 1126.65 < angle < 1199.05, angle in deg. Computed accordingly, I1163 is 26.3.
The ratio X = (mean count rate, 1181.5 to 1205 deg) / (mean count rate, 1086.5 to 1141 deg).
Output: 1.0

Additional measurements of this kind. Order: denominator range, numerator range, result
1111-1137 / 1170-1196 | 0.97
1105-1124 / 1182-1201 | 0.95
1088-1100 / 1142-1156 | 0.95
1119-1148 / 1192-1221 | 0.96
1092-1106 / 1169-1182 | 0.94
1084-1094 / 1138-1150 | 0.97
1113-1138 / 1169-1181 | 0.97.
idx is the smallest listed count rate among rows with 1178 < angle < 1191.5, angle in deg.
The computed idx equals 26.8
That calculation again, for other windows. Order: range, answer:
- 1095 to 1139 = 26.9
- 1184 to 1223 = 26.2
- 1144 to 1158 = 26.5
